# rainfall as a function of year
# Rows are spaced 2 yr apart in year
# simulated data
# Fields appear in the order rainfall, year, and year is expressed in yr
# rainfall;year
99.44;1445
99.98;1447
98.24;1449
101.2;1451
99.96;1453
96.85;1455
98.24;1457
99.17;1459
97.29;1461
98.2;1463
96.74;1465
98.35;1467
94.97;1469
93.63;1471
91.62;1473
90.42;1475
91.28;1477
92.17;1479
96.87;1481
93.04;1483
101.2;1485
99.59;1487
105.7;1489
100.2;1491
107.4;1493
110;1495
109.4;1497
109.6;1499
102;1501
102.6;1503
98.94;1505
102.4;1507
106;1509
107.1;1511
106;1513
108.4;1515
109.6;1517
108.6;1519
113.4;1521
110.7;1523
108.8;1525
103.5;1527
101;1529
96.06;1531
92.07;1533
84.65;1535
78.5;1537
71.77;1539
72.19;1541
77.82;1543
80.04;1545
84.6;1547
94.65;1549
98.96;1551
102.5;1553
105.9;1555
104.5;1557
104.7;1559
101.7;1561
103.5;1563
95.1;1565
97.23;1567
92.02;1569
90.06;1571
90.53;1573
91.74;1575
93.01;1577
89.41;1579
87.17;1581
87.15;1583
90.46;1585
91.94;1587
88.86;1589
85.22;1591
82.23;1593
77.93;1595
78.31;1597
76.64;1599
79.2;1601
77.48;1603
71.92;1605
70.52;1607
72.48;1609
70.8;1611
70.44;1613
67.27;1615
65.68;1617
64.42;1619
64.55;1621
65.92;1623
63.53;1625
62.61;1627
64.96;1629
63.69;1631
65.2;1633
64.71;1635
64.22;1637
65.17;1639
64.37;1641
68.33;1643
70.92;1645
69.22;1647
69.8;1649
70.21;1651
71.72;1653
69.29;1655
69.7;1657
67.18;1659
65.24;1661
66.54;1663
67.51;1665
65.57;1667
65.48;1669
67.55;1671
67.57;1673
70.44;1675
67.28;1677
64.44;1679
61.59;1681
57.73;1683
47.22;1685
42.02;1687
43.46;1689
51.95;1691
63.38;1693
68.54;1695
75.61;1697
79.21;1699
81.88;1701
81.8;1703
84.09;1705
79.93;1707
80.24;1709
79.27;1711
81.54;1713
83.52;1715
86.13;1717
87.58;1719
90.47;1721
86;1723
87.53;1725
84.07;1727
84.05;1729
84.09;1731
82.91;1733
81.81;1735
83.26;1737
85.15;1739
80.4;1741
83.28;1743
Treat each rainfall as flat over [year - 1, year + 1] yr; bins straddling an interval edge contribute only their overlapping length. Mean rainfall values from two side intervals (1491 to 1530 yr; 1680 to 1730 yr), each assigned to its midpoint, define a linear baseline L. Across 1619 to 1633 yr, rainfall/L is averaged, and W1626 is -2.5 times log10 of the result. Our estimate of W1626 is 0.33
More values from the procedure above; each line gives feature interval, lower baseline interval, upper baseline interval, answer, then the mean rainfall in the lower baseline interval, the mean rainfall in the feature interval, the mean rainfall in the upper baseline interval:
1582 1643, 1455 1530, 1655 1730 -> 0.16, 102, 72.5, 71.7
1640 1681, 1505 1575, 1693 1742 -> 0.27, 97.1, 67.8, 82.1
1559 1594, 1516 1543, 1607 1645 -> -0.13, 95.5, 92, 66.3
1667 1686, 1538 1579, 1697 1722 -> 0.32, 92.5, 63.4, 82.7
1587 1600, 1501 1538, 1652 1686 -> 0.02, 102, 82.3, 65.4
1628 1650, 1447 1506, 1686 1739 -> 0.26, 99.1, 66.4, 77.6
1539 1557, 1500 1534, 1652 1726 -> 0.10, 105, 89.4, 71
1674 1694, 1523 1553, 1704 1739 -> 0.44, 90.1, 57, 83.9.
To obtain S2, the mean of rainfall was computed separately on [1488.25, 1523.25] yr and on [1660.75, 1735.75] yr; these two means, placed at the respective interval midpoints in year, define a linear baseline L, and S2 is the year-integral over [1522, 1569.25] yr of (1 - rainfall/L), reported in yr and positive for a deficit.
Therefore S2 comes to 2.43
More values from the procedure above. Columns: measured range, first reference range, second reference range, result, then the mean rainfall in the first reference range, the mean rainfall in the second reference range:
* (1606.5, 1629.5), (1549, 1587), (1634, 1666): 3.5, 95.7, 67.8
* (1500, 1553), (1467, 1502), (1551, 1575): 1.0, 99.3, 98.6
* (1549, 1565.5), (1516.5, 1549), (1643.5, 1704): -2.5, 93.1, 66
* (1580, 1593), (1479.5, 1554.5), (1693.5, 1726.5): 0.7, 98.8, 81.8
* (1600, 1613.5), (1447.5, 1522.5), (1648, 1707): 1.0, 101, 66.6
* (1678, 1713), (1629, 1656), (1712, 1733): 5.3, 67.4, 85.4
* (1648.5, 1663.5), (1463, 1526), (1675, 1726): 1.9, 102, 72.5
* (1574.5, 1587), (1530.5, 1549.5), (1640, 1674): -2.0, 82.6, 68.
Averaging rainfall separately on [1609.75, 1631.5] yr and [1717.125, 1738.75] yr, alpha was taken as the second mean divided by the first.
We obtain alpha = 1.3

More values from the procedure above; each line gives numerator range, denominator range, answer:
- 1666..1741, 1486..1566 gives 0.74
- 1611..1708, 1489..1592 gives 0.68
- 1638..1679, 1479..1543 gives 0.68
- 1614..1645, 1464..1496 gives 0.67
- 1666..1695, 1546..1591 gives 0.63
